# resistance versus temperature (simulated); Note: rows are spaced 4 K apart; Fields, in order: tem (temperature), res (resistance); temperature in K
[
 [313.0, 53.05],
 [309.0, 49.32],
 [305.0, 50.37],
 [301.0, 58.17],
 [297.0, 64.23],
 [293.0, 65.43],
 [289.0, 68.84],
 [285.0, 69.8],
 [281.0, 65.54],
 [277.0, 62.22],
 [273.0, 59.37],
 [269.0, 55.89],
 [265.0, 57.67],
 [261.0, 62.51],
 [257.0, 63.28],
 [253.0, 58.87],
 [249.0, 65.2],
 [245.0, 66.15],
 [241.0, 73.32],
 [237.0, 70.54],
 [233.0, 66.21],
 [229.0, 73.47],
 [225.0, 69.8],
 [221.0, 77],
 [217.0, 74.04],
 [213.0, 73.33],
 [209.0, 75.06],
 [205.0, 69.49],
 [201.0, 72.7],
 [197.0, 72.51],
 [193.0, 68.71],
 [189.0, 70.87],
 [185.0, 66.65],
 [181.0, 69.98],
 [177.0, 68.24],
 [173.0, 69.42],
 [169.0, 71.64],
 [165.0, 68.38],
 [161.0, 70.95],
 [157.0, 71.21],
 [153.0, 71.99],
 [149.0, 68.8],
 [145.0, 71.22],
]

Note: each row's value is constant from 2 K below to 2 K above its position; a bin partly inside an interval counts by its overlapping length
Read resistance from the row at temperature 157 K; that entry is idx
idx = 71.21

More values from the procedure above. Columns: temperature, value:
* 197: 72.51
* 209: 75.06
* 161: 70.95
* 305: 50.37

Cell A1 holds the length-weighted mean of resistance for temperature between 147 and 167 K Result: 70.3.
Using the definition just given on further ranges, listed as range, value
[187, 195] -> 69.8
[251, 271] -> 59.6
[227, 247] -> 69.9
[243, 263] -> 63.2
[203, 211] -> 72.3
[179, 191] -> 69.2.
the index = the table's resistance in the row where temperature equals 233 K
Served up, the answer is 66.21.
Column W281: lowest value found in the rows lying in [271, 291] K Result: 59.37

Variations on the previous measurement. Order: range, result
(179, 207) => 66.65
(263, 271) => 55.89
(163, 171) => 68.38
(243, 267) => 57.67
